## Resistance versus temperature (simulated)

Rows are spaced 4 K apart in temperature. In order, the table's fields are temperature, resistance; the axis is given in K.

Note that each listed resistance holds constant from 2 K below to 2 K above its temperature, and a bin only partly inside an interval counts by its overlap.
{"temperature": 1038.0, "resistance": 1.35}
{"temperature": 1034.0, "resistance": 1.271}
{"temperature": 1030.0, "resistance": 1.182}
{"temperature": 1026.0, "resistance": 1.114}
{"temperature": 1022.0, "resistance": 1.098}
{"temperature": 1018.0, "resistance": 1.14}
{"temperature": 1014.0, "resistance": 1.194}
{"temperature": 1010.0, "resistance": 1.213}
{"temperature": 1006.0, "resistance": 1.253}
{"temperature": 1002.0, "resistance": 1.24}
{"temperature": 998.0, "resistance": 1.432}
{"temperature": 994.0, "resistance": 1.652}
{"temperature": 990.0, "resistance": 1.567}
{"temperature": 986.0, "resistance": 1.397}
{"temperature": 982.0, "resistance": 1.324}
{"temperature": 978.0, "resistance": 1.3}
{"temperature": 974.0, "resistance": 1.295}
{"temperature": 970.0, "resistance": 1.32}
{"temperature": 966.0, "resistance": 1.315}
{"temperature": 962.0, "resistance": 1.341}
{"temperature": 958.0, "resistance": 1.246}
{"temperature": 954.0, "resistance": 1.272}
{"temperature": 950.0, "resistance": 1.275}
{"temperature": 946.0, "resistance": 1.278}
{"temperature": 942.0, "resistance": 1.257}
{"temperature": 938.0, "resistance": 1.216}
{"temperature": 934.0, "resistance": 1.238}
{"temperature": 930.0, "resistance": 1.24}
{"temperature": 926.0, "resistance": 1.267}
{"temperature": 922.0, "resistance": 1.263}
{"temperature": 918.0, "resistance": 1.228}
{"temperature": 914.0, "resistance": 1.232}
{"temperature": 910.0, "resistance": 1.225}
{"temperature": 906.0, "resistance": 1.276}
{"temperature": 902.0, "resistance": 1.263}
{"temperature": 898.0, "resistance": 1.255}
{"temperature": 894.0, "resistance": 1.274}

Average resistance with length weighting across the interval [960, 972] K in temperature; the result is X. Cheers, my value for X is 1.33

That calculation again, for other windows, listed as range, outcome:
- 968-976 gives 1.31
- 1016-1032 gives 1.13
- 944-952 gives 1.28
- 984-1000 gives 1.51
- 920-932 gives 1.26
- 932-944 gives 1.24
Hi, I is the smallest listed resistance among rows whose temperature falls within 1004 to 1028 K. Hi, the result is 1.098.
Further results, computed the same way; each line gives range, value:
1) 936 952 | 1.216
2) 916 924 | 1.228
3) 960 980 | 1.295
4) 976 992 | 1.3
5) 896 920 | 1.225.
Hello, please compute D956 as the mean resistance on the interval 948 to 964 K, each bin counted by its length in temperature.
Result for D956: 1.28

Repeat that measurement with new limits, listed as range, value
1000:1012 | 1.24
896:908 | 1.26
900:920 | 1.24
